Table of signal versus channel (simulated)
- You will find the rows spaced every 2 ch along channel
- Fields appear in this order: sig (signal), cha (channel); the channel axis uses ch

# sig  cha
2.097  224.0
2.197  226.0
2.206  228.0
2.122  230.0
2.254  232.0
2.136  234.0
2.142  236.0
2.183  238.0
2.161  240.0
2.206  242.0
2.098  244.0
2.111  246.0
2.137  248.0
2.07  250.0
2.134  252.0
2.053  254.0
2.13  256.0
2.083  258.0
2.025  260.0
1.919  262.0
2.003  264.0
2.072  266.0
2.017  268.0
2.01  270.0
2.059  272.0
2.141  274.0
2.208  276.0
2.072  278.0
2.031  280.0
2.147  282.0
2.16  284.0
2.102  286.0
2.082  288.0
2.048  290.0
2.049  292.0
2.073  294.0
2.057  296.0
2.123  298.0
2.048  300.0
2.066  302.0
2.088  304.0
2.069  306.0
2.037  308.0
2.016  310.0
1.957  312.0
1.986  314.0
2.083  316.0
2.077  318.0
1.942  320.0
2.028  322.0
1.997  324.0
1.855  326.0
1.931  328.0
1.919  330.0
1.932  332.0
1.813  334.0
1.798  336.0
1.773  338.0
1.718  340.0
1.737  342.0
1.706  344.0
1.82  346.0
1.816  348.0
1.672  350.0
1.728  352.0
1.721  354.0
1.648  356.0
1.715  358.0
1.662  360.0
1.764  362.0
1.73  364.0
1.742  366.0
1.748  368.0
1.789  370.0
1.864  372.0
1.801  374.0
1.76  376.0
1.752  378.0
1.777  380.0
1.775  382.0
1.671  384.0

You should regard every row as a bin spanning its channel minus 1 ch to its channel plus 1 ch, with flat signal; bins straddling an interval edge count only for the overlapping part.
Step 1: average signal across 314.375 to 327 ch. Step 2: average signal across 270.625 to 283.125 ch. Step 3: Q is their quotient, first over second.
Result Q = 0.9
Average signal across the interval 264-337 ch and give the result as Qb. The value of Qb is 2.03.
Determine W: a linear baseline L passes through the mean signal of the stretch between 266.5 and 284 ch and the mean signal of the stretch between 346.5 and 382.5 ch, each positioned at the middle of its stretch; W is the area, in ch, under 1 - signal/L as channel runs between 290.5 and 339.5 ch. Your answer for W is -1.2 ch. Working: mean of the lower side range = 2.09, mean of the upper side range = 1.75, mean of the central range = 1.99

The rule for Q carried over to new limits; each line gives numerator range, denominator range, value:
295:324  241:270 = 0.98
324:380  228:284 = 0.85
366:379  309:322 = 0.89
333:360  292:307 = 0.84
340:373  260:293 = 0.84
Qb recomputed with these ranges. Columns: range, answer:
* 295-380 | 1.87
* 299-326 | 2.02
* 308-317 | 2.01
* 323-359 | 1.79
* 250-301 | 2.07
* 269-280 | 2.09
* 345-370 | 1.73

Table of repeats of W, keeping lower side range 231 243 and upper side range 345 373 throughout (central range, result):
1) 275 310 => -1.8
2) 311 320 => -0.6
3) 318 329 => -0.5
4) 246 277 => 0.3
